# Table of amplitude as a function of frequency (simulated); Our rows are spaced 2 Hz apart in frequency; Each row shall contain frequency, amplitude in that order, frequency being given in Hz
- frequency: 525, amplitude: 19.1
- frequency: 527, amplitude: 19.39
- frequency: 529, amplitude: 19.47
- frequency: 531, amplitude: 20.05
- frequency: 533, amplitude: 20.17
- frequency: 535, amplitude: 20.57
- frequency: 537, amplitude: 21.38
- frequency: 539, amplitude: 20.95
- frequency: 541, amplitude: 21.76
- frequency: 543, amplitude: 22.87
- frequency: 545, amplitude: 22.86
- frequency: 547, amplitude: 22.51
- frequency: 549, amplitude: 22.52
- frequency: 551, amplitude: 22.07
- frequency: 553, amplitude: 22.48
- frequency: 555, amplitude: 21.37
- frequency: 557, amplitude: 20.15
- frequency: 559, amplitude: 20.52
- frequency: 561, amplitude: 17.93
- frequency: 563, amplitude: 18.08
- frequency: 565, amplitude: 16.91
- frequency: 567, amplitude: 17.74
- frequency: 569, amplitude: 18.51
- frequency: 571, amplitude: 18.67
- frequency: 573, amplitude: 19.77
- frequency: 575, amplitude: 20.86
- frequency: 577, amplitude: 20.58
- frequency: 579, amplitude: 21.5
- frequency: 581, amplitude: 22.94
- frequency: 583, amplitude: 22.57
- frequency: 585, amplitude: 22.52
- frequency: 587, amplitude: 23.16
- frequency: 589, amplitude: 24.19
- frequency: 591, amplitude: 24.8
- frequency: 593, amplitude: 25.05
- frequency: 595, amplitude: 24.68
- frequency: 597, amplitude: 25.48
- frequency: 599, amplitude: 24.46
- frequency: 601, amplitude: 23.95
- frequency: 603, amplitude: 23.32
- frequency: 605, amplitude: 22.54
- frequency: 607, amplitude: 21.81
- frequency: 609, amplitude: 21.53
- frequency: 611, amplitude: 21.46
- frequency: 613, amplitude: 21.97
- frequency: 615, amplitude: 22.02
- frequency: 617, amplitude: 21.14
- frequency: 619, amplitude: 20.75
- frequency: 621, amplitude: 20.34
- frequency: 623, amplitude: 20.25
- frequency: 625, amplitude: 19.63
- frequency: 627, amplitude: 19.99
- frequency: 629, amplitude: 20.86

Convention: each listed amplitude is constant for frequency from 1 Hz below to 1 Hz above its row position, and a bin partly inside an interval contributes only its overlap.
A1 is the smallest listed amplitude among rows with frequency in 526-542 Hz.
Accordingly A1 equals 19.39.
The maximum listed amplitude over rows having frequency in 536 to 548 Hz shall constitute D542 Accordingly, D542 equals 22.87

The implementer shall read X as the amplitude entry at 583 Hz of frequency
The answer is 22.57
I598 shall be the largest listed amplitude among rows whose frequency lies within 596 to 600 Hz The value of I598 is 25.48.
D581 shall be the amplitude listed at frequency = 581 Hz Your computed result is 22.94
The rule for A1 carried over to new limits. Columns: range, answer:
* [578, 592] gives 21.5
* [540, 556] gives 21.37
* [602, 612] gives 21.46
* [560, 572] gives 16.91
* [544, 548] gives 22.51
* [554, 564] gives 17.93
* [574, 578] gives 20.58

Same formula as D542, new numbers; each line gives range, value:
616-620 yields 21.14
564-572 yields 18.67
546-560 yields 22.52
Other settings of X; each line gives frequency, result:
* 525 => 19.1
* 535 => 20.57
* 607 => 21.81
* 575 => 20.86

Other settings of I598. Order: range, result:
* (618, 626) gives 20.75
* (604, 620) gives 22.54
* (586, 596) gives 25.05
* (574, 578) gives 20.86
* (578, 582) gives 22.94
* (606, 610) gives 21.81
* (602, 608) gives 23.32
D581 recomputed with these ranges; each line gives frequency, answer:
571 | 18.67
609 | 21.53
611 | 21.46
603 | 23.32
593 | 25.05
